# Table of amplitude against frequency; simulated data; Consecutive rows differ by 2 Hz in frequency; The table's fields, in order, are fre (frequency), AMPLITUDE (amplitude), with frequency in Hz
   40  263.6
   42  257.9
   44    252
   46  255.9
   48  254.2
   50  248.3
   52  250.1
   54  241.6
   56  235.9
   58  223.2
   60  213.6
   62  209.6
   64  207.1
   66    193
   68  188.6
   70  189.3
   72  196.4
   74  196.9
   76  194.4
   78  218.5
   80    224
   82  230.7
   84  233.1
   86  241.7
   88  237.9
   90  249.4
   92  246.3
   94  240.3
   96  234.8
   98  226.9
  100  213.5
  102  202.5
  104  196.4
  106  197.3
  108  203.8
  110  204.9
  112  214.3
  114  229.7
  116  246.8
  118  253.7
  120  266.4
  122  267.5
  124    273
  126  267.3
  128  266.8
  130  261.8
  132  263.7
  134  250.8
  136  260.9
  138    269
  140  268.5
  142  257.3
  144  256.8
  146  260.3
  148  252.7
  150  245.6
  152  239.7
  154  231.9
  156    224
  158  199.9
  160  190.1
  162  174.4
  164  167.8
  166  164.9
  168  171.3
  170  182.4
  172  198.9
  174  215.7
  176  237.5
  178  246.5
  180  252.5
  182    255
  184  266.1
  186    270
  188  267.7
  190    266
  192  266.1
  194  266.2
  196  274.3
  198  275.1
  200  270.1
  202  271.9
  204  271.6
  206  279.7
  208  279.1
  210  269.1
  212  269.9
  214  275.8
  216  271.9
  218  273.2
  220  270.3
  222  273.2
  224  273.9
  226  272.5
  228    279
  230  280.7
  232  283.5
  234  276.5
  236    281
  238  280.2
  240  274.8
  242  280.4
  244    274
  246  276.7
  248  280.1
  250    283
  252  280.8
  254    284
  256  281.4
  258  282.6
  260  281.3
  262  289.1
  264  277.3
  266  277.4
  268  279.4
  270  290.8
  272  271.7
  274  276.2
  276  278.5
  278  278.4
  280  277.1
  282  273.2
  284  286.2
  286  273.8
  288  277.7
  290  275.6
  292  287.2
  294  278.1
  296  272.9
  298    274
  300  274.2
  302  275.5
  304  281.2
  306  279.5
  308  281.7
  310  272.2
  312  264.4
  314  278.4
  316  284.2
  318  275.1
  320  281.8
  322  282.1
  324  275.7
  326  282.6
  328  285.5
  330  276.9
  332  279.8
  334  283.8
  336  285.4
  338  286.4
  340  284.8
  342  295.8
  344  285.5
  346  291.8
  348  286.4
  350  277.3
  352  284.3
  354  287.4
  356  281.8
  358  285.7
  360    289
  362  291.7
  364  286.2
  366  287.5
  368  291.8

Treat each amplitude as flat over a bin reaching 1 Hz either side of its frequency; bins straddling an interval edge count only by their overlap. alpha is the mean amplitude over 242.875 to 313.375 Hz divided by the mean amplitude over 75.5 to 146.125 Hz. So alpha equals 1.16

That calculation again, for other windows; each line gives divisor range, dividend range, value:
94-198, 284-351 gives 1.19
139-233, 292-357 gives 1.13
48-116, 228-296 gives 1.27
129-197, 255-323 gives 1.17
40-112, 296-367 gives 1.26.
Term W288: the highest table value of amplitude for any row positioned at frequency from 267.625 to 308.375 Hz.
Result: 290.8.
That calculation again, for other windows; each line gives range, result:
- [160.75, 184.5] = 266.1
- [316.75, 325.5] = 282.1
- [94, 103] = 240.3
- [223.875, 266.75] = 289.1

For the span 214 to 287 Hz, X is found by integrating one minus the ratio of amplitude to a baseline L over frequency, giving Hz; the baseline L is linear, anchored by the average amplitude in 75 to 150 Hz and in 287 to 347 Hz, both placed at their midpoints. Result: -3.1 Hz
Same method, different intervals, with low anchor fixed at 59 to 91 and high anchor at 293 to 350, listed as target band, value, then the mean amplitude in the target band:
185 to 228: -3.9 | 272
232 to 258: -2.0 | 280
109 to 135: -2.8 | 251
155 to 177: 4.2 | 193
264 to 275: -0.5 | 279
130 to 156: -2.4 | 254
